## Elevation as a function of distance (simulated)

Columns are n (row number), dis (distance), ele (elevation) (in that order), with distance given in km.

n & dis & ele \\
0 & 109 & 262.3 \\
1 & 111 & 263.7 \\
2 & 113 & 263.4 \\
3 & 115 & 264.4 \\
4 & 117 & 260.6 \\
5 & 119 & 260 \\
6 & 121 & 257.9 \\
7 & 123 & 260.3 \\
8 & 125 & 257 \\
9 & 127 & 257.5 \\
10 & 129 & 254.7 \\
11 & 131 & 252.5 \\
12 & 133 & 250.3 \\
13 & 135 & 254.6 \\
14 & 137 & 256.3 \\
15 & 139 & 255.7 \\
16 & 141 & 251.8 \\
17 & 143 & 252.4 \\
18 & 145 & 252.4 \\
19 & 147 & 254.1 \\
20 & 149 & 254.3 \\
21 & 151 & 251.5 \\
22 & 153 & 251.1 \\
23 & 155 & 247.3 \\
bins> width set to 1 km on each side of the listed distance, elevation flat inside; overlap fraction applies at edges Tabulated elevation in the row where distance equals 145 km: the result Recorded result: 252.4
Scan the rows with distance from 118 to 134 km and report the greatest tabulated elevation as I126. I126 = 260.3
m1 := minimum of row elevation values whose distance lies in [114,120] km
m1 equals 260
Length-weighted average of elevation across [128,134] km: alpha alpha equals 252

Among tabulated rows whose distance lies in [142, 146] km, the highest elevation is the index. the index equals 252.4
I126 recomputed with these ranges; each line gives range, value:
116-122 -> 260.6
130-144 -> 256.3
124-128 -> 257.5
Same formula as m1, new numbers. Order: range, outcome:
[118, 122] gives 257.9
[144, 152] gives 251.5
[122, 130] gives 254.7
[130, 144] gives 250.3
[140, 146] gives 251.8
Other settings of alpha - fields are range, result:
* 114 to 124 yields 261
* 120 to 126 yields 258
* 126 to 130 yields 256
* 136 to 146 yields 254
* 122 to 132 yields 256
